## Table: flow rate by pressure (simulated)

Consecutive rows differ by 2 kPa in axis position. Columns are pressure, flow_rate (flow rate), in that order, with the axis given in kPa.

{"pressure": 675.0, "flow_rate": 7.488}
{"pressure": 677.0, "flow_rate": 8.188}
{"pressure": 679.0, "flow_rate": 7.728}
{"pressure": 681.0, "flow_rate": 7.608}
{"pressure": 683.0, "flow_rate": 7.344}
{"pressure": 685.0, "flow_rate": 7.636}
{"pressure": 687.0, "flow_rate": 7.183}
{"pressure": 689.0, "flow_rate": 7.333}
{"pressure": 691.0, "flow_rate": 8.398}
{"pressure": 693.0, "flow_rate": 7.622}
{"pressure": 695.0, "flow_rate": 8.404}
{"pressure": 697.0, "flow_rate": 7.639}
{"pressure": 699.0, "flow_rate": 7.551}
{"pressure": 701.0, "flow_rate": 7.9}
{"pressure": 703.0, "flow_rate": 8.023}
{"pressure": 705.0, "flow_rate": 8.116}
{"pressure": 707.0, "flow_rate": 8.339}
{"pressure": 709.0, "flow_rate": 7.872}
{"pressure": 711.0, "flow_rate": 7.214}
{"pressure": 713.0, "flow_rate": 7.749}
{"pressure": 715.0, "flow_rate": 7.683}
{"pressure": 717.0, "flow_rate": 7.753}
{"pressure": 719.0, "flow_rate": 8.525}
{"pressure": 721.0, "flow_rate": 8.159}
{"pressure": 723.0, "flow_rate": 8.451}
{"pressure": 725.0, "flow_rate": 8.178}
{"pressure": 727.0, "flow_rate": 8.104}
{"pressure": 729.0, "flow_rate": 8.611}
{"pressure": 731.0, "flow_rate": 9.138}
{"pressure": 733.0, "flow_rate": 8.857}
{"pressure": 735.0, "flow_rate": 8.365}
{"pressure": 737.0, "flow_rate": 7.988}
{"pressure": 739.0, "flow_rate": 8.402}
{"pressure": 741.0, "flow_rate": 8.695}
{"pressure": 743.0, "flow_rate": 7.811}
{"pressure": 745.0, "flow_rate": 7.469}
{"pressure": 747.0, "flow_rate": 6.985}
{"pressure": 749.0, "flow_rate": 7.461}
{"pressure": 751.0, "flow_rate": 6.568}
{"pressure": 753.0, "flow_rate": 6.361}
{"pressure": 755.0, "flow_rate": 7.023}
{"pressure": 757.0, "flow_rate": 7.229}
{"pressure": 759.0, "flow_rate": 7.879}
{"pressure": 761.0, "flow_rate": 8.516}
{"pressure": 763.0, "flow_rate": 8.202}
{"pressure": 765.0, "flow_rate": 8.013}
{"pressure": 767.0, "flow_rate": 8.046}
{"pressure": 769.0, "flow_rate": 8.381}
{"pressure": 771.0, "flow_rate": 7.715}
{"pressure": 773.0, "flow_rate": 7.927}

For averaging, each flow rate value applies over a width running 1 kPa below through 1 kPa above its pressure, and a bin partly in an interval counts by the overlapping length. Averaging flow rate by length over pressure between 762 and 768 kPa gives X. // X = 8.09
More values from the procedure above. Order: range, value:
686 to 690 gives 7.26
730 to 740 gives 8.55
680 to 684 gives 7.48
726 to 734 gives 8.68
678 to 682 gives 7.67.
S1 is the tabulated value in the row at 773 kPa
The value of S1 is 7.927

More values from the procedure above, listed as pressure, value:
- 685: 7.636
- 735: 8.365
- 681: 7.608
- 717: 7.753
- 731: 9.138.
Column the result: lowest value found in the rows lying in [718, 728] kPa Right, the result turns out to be 8.104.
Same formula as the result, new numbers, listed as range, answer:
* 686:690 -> 7.183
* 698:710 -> 7.551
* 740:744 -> 7.811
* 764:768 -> 8.013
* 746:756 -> 6.361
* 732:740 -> 7.988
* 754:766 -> 7.023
